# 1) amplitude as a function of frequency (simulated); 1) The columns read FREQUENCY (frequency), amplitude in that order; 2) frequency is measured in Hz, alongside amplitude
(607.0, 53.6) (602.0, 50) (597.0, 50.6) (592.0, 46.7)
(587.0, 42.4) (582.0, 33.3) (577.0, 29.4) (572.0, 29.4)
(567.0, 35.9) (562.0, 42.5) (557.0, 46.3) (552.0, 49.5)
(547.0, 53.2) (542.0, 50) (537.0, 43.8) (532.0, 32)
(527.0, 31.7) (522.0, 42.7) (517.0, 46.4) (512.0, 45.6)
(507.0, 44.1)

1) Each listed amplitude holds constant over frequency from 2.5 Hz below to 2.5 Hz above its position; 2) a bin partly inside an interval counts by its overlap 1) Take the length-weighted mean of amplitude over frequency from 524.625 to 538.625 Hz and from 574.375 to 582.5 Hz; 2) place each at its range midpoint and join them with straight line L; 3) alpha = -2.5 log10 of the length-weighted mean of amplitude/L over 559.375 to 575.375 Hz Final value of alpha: -0.12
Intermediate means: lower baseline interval 35.4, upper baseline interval 30.8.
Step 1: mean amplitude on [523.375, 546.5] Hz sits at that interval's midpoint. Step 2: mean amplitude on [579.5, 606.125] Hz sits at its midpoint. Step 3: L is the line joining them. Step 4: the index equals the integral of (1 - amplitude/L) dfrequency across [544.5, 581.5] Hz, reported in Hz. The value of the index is 1.9 Hz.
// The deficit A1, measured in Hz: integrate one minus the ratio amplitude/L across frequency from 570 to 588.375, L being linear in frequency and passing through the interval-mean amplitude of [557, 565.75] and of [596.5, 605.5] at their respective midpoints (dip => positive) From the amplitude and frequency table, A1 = 5.2 Hz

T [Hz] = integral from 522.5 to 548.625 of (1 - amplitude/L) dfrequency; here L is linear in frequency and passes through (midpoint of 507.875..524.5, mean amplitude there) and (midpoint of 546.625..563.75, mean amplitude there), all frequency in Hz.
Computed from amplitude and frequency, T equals 2.5 Hz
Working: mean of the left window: 44.8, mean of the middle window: 41.8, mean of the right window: 47.4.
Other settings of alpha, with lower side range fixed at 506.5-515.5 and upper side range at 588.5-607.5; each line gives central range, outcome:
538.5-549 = -0.09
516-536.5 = 0.20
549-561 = 0.00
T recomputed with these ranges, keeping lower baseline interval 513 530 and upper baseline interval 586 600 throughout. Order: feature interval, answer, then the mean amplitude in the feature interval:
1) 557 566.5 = 0.4 Hz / 42.1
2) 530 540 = 0.7 Hz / 38.8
